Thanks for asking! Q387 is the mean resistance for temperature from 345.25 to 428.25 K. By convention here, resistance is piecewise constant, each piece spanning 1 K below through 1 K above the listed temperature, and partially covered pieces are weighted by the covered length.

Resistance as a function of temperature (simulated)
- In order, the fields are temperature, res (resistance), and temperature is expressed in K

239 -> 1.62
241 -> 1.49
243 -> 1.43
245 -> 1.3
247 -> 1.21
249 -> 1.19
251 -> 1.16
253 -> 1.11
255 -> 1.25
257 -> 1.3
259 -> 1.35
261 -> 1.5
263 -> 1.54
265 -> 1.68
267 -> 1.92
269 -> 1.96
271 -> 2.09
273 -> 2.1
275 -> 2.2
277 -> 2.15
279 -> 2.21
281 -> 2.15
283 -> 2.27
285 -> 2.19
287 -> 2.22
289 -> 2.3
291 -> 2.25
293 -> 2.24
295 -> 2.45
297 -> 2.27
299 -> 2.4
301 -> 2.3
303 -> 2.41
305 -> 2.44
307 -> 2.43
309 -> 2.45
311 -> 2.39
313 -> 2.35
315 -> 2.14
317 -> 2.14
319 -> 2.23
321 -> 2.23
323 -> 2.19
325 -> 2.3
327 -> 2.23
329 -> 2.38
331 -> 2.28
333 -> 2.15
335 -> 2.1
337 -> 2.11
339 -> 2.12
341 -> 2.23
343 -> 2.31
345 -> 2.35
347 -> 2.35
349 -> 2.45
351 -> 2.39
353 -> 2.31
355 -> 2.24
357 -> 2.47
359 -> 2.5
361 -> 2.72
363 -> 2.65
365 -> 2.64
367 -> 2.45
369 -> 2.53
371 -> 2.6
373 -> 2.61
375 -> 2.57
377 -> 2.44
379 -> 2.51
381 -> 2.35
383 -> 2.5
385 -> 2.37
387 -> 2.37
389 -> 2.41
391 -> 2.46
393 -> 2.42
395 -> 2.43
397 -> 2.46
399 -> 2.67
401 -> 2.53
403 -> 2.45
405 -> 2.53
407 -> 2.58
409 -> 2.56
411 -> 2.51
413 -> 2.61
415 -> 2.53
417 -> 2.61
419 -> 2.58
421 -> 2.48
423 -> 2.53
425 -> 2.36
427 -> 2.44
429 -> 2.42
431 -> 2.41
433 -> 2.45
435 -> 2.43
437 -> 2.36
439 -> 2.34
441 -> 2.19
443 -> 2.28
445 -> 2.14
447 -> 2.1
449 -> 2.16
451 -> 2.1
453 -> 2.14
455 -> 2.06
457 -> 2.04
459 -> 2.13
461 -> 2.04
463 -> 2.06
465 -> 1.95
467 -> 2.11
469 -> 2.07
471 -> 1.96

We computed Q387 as 2.49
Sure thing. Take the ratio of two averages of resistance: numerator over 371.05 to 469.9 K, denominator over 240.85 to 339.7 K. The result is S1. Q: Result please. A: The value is 1.18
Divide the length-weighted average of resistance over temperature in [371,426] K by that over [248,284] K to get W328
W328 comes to 1.4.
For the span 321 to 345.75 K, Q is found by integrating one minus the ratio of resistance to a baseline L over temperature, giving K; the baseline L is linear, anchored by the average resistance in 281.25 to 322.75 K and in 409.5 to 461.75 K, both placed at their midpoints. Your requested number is 0.8 K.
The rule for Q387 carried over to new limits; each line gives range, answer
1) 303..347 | 2.27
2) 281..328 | 2.29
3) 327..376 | 2.39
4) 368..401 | 2.48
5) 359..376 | 2.59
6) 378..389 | 2.42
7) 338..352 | 2.31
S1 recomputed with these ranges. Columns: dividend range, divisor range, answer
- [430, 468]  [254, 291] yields 1.14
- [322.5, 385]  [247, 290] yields 1.34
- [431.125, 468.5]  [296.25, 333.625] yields 0.94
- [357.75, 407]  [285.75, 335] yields 1.09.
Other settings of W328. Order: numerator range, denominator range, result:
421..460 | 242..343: 1.12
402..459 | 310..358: 1.04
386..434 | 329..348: 1.12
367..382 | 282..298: 1.10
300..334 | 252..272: 1.46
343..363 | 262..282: 1.21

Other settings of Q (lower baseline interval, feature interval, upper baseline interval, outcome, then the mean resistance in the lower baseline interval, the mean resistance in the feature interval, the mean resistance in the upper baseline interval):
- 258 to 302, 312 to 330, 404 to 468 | -0.85 K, 2.08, 2.24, 2.32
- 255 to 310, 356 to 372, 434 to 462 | -3.28 K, 2.09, 2.57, 2.18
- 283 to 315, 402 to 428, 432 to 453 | -2.93 K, 2.33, 2.52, 2.25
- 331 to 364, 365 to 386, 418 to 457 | -1.54 K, 2.34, 2.5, 2.31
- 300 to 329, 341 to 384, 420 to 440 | -2.08 K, 2.3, 2.47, 2.42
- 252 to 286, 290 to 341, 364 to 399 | -4.61 K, 1.82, 2.28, 2.48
